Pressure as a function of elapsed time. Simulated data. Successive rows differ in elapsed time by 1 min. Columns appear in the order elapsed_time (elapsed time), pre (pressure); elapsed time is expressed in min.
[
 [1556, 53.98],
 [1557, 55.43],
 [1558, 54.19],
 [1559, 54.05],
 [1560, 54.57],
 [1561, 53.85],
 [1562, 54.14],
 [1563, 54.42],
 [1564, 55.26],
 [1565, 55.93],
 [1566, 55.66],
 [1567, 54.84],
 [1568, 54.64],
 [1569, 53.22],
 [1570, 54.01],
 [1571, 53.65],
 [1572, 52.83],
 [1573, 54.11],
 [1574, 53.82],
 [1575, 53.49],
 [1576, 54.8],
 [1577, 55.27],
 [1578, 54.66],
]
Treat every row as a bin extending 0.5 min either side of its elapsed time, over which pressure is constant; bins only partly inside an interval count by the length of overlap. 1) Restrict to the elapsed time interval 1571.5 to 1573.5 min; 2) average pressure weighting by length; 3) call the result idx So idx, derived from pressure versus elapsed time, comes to 53.5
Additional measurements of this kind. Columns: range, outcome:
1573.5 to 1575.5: 53.7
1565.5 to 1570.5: 54.5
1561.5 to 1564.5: 54.6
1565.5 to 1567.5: 55.2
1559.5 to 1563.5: 54.2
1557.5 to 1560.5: 54.3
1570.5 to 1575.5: 53.6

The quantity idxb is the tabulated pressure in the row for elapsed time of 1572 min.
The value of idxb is 52.83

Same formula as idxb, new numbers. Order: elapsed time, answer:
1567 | 54.84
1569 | 53.22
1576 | 54.8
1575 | 53.49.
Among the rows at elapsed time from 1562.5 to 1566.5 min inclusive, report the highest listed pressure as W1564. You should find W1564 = 55.93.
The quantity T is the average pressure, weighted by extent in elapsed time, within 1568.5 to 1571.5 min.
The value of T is 53.6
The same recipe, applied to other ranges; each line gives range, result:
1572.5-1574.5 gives 54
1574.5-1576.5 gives 54.1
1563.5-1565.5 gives 55.6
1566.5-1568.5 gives 54.7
